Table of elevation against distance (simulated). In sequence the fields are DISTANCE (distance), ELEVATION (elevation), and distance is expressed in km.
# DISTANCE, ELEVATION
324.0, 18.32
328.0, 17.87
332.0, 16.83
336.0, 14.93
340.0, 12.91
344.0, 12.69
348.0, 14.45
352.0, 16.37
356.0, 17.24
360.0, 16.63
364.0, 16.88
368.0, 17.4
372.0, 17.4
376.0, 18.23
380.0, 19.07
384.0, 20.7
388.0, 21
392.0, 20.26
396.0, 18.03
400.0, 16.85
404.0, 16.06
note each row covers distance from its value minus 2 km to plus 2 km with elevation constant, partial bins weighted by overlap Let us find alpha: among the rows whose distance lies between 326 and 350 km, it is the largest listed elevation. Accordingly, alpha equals 17.87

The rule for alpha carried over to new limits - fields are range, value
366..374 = 17.4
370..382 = 19.07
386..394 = 21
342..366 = 17.24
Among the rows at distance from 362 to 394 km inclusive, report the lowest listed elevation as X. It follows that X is 16.88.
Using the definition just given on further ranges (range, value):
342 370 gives 12.69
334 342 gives 12.91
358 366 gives 16.63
